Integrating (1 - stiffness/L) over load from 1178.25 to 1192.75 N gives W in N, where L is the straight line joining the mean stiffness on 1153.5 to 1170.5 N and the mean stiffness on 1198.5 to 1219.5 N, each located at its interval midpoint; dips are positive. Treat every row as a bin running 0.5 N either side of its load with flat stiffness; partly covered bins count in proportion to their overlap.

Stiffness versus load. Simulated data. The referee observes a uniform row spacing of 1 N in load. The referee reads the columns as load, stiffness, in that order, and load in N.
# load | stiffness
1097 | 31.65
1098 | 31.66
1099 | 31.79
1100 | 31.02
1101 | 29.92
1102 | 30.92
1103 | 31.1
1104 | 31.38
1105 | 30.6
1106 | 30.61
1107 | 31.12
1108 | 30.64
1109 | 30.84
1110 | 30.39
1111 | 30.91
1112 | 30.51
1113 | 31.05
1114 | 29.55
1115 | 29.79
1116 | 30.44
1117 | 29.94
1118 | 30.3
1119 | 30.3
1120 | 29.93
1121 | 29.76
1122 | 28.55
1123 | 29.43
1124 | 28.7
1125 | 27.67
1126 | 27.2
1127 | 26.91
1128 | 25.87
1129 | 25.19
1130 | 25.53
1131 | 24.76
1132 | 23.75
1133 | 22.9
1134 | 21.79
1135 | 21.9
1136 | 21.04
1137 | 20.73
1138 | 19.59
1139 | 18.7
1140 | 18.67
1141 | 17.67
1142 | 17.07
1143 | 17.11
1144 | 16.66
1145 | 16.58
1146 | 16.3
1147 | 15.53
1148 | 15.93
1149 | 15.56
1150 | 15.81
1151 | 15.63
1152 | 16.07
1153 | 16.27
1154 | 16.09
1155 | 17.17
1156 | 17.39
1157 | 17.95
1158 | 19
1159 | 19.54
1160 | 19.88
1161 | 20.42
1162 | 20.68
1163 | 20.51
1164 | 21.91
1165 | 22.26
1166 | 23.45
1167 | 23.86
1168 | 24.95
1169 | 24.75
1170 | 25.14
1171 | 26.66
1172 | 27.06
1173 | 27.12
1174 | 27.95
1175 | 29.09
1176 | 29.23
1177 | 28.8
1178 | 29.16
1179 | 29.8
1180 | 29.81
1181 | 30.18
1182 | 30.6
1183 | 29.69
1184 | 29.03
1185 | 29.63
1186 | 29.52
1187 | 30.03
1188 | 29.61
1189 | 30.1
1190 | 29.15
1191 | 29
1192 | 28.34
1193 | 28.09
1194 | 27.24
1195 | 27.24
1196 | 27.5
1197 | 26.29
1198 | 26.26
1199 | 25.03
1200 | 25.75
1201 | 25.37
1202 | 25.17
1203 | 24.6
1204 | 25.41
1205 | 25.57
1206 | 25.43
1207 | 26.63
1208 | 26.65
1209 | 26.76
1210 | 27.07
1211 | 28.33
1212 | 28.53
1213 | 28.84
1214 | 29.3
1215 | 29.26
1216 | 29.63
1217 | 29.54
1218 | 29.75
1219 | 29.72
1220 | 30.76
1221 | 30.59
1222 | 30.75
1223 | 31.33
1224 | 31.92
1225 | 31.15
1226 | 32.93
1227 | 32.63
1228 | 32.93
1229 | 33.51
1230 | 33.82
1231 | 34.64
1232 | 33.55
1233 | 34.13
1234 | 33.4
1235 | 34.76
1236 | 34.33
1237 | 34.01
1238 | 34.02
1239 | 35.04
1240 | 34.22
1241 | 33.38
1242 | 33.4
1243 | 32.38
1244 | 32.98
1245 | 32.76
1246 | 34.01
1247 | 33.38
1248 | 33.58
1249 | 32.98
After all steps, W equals -3.3 N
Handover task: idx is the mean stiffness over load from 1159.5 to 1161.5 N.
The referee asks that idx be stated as 20.1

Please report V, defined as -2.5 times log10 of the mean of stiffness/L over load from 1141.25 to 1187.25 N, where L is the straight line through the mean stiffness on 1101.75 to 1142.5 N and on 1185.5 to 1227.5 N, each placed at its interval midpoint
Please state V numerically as 0.22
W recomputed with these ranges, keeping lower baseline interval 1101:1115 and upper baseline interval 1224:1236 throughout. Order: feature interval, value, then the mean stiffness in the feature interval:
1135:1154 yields 8.52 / 17.4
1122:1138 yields 3.24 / 24.8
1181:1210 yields 4.52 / 27.5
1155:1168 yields 4.59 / 20.6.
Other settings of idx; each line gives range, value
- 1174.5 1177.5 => 29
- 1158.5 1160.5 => 19.7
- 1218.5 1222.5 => 30.5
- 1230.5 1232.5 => 34.1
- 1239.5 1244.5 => 33.3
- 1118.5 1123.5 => 29.6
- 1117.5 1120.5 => 30.2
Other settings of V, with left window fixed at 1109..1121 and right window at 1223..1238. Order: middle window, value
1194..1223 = 0.19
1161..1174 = 0.30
